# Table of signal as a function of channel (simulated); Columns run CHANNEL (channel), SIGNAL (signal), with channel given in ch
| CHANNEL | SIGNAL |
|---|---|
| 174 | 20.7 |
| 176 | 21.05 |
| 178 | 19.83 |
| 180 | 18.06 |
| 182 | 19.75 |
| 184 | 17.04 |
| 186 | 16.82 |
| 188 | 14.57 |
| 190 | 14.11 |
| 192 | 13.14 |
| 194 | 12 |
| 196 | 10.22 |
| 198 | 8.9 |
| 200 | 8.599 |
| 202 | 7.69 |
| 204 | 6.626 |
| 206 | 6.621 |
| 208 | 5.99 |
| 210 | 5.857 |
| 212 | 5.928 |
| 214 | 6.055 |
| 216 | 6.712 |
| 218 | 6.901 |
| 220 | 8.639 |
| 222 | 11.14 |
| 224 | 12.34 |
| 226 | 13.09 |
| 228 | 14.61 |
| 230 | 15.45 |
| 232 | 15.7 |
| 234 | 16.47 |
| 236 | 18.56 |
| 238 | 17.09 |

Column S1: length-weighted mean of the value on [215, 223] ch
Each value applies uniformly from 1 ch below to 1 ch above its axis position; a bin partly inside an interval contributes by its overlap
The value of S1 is 8.35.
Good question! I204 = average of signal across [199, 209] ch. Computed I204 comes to 7.11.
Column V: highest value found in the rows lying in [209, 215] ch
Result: 6.055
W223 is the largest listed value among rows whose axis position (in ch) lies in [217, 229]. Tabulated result 14.61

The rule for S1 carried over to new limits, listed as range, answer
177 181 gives 18.9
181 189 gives 17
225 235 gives 15.1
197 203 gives 8.4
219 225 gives 10.7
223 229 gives 13.3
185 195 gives 14.1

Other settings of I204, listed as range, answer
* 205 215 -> 6.09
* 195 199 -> 9.56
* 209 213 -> 5.89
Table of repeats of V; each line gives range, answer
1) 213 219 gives 6.901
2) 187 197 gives 14.57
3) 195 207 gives 10.22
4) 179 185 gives 19.75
